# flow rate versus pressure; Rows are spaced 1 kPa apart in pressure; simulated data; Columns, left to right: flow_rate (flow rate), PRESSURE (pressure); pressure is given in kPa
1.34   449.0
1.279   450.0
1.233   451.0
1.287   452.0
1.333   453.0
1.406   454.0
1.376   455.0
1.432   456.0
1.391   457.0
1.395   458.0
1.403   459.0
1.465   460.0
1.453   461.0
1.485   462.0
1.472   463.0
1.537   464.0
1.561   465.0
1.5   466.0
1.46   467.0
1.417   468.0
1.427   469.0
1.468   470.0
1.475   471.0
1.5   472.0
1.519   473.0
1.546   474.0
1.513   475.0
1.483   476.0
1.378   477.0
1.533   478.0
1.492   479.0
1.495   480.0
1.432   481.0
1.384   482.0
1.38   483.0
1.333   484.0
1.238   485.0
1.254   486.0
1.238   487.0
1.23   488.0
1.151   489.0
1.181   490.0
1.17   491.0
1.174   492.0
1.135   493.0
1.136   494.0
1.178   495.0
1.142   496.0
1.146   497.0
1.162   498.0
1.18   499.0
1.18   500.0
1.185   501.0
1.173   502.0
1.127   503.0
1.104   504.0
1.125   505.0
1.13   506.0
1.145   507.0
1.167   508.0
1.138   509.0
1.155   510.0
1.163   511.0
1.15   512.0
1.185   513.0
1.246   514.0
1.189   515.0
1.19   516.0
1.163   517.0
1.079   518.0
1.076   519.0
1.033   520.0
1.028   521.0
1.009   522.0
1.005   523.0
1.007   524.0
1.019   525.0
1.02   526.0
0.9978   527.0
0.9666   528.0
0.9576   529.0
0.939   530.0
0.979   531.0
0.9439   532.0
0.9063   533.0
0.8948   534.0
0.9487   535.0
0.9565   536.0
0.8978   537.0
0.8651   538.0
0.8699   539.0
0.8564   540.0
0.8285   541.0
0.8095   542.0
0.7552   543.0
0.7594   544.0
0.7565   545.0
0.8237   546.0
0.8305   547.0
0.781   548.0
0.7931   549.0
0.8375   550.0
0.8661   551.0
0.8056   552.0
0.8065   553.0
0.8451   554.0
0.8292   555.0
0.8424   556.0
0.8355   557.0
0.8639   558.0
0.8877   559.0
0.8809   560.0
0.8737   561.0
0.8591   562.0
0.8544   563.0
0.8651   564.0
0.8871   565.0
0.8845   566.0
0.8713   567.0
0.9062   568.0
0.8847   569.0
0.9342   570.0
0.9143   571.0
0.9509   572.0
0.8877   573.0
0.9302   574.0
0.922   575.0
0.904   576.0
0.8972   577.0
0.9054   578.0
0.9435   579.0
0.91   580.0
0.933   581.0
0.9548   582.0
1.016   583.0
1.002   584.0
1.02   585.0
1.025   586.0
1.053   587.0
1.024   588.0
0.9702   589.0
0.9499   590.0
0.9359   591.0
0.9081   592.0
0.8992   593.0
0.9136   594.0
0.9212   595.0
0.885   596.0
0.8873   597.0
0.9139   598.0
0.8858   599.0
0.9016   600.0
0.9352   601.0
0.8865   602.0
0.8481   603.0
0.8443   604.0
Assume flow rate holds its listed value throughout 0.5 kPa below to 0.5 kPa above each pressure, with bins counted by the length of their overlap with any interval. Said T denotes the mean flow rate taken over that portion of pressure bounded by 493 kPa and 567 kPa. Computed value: 0.984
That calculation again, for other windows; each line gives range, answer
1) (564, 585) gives 0.923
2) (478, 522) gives 1.2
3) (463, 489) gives 1.43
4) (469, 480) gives 1.49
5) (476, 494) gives 1.31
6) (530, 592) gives 0.893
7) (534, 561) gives 0.841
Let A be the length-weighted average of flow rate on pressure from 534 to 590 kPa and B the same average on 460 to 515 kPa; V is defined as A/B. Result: 0.7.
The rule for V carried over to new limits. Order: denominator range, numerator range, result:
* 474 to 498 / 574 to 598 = 0.73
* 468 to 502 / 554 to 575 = 0.67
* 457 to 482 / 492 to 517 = 0.79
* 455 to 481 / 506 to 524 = 0.76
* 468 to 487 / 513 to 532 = 0.73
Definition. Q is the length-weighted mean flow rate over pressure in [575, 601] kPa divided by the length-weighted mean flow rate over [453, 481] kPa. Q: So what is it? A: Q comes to 0.6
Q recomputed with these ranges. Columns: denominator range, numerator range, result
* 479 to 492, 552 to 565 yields 0.66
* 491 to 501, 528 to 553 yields 0.74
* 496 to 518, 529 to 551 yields 0.74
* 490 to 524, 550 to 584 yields 0.78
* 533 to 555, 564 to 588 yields 1.12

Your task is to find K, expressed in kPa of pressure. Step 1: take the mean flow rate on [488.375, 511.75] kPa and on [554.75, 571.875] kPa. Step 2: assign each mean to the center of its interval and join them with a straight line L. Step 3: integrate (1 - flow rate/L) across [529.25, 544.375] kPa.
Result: 1.7 kPa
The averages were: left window 1.15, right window 0.877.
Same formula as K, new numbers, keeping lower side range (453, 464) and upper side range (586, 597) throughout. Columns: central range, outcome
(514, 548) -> 6.3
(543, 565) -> 5.1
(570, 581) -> 0.9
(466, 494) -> -0.3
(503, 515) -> 0.9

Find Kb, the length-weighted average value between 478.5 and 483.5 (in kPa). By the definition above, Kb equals 1.44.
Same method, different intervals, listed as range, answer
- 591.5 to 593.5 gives 0.904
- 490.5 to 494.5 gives 1.15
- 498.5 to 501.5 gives 1.18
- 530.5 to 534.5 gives 0.931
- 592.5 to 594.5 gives 0.906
